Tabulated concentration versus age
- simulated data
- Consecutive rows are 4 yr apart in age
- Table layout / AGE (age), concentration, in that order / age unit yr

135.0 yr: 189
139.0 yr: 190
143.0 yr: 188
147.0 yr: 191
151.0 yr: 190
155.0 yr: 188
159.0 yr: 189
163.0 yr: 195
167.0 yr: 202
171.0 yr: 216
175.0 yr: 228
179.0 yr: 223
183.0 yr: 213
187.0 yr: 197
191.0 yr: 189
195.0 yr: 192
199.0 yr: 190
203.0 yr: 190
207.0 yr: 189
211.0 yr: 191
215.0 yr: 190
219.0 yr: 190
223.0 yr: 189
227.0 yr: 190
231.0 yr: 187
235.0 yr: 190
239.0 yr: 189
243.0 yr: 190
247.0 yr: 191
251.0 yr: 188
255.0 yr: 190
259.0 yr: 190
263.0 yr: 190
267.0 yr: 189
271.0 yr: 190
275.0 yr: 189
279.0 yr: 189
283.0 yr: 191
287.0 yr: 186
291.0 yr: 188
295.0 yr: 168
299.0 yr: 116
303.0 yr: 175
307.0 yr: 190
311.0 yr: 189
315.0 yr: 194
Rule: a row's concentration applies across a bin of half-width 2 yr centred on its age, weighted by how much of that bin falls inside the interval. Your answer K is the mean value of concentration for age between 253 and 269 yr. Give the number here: 190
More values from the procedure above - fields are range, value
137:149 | 190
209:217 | 190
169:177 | 222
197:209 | 190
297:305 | 146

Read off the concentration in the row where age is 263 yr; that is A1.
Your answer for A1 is 190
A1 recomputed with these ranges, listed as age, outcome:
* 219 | 190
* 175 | 228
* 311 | 189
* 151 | 190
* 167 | 202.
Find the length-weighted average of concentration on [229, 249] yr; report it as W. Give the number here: 189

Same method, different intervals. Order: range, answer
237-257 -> 190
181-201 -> 196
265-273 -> 190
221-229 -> 190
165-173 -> 209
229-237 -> 188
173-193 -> 210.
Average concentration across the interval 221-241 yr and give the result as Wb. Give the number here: 189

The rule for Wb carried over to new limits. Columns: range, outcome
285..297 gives 181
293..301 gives 142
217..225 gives 190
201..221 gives 190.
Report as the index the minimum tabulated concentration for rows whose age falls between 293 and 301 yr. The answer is 116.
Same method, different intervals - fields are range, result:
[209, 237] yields 187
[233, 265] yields 188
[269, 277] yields 189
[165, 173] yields 202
